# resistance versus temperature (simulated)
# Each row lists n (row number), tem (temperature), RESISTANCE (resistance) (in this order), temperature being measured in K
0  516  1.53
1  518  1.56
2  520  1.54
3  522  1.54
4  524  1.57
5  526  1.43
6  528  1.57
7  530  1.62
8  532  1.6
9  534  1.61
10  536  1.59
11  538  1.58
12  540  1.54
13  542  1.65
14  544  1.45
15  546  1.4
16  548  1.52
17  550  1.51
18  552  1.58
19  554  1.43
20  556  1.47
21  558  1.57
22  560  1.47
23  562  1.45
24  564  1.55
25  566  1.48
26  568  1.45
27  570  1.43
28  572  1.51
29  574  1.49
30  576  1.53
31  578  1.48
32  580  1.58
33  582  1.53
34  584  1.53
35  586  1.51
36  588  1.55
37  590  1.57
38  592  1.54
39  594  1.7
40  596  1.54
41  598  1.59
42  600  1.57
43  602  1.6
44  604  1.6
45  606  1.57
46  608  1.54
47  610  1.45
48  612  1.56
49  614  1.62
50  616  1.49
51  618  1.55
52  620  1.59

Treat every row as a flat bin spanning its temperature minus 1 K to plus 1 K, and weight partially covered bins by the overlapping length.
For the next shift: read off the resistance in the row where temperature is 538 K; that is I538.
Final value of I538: 1.58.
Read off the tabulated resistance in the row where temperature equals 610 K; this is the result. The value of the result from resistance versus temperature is 1.45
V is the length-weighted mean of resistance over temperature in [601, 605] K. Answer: 1.6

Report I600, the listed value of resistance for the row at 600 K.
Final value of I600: 1.57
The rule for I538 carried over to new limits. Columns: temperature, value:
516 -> 1.53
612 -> 1.56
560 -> 1.47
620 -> 1.59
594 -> 1.7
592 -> 1.54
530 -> 1.62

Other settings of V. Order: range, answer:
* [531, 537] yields 1.6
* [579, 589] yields 1.54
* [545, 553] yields 1.5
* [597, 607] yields 1.59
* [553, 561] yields 1.48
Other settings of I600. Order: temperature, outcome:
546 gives 1.4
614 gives 1.62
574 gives 1.49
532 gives 1.6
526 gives 1.43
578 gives 1.48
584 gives 1.53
